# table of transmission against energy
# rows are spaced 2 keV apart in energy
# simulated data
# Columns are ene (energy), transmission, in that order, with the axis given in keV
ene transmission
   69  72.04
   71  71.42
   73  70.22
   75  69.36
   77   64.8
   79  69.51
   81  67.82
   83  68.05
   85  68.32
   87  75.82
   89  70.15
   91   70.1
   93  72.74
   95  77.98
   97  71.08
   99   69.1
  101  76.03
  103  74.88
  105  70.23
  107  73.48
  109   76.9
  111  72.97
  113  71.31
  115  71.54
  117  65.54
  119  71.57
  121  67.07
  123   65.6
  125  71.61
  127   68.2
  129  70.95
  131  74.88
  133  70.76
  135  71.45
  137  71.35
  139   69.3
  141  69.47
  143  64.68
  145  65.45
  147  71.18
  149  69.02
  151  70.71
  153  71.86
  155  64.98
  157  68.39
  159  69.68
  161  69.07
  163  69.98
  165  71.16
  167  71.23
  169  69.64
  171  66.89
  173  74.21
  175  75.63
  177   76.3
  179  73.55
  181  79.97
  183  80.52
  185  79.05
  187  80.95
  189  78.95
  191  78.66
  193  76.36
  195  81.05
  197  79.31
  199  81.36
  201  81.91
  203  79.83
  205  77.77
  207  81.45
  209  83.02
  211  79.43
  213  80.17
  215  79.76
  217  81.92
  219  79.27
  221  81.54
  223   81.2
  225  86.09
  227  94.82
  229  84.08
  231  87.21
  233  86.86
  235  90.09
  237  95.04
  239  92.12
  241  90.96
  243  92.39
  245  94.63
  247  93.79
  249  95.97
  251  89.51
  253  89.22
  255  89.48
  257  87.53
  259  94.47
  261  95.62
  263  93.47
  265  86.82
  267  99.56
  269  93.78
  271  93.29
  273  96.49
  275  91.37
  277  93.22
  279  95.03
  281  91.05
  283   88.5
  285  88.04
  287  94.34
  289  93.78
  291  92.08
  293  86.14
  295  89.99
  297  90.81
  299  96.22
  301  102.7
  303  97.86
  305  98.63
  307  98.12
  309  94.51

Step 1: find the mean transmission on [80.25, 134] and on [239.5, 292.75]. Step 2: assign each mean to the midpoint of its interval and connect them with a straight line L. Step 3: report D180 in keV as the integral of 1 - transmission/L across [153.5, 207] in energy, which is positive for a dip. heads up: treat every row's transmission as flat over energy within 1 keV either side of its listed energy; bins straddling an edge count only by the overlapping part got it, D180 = 3.8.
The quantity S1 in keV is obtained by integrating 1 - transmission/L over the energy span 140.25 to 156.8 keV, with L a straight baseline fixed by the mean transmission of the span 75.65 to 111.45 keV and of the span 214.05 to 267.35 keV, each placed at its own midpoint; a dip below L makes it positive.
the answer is 2.1 keV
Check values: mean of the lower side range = 71.6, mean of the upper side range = 89.3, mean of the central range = 68.4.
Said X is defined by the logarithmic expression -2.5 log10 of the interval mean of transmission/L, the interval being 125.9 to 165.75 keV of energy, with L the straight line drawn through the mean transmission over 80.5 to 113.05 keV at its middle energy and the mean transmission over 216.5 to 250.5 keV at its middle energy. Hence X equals 0.13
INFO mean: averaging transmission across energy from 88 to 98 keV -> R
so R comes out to 72.4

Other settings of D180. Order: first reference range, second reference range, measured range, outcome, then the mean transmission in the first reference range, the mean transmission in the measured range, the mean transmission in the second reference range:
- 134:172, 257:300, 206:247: -1.7 keV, 69.2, 86.3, 92.5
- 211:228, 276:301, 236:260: -1.5 keV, 82.9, 92.1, 92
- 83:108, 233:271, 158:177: 2.4 keV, 72.3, 71.1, 92.3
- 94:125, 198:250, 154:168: 1.6 keV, 71.7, 69.2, 85.9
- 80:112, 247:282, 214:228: 0.6 keV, 72.2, 83.5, 92.7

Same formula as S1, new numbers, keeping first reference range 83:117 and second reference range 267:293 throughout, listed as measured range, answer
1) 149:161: 1.4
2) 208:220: 0.6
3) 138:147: 1.1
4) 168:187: 1.3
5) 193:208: 0.6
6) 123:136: 0.8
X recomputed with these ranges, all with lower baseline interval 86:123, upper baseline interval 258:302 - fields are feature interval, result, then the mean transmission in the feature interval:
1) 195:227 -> 0.04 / 81.4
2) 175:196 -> 0.04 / 78.4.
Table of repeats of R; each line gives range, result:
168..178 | 72.5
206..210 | 82.2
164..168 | 71.2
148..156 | 69.1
